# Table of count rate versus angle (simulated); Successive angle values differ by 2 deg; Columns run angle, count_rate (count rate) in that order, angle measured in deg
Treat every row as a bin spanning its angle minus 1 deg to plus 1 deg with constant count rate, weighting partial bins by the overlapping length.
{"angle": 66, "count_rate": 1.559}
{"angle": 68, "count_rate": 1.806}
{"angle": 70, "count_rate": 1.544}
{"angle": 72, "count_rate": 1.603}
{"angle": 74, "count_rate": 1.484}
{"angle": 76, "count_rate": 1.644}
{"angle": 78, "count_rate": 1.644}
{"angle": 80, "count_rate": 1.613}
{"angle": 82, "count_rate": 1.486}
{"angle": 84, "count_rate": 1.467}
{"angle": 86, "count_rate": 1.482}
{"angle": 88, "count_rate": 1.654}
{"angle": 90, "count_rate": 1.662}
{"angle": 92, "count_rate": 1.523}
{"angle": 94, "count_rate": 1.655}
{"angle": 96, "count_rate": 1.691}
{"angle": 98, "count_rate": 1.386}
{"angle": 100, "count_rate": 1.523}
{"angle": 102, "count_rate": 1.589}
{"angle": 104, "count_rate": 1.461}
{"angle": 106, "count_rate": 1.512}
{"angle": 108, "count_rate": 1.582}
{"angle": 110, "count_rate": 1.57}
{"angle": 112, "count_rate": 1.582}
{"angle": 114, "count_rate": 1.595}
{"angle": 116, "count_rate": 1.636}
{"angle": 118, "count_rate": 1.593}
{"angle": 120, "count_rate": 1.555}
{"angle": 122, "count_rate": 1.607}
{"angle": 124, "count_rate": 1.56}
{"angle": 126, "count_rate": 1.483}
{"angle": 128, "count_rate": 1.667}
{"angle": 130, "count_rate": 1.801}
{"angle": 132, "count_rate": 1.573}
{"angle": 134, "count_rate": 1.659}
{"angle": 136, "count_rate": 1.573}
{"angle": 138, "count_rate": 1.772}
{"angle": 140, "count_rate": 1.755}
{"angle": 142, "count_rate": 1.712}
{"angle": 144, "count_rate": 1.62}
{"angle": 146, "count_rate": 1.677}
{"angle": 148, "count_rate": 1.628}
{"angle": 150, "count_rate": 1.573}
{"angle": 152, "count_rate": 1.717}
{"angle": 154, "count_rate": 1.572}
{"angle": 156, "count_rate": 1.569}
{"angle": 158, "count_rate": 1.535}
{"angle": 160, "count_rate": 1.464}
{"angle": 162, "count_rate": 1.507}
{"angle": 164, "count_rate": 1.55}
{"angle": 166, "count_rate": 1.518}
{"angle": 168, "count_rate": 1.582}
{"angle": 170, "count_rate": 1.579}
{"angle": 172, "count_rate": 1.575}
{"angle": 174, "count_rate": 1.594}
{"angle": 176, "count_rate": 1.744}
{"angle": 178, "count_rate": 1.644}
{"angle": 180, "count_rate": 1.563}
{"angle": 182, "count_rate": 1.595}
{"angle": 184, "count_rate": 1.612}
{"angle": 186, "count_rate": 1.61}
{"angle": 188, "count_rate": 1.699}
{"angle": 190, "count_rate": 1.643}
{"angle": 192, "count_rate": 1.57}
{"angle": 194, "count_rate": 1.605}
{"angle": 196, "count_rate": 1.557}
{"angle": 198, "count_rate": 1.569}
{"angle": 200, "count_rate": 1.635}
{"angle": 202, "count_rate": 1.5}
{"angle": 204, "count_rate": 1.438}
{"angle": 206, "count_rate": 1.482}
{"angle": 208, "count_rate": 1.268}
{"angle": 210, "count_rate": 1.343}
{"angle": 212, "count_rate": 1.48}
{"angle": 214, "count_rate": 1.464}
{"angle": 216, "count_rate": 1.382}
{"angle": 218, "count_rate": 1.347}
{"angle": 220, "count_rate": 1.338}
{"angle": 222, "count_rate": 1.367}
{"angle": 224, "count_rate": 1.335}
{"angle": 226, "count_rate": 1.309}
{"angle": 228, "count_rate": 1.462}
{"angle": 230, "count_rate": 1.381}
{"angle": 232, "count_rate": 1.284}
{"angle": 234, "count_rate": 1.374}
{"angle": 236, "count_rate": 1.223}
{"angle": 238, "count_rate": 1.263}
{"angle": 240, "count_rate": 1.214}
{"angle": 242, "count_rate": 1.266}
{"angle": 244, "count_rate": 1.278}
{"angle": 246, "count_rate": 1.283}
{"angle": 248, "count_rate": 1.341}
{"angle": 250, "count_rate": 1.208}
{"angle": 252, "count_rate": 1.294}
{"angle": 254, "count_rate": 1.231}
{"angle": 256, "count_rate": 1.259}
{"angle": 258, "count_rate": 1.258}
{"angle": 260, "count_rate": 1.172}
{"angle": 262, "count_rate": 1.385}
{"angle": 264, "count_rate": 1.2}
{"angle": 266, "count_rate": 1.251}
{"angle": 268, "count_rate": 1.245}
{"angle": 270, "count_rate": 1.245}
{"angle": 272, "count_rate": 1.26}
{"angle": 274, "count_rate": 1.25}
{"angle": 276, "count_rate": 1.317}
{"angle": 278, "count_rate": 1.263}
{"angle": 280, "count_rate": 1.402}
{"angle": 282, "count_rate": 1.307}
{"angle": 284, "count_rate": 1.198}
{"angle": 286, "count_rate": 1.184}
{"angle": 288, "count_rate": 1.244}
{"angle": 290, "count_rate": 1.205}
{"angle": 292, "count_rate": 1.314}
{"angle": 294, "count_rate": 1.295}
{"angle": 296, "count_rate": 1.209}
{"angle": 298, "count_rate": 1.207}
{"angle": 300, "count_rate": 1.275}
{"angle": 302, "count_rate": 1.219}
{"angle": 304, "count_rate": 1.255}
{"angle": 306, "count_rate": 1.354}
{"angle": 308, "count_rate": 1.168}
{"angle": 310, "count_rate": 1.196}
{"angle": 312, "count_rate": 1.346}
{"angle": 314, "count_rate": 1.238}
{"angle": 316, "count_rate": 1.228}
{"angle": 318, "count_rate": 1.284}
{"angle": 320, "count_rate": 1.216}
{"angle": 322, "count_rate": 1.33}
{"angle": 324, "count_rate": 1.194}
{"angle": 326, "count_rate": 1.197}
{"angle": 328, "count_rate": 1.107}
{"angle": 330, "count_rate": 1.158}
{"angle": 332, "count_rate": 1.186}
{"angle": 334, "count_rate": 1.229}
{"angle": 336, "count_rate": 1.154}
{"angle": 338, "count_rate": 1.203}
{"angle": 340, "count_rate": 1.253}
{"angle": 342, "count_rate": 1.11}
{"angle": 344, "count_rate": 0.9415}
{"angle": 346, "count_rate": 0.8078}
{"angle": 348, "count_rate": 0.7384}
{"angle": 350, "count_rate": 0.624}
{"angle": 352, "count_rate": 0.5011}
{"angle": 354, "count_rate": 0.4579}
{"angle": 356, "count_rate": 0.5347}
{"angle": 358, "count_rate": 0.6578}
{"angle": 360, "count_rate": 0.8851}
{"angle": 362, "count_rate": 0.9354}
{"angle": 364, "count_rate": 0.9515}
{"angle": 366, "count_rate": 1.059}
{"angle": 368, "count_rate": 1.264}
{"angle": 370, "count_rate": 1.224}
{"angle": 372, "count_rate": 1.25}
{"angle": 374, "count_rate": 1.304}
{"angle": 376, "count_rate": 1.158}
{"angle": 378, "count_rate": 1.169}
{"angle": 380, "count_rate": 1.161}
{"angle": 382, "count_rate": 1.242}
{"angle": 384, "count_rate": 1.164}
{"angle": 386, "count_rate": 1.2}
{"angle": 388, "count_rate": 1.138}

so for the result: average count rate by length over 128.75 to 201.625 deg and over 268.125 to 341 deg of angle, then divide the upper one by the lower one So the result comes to 0.77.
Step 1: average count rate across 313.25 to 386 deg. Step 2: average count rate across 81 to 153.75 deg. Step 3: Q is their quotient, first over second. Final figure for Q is 0.7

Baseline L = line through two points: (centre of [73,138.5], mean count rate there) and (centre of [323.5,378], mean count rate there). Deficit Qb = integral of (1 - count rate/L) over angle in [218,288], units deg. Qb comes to -2.81 deg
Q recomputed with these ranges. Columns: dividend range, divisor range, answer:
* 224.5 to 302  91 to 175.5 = 0.80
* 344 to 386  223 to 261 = 0.75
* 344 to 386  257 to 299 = 0.76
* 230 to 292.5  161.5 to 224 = 0.83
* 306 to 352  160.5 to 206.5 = 0.71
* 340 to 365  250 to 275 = 0.62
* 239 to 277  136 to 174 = 0.79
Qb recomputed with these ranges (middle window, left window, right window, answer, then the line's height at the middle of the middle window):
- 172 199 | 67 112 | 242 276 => -4.2 deg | 1.4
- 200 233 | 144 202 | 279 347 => 1.8 deg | 1.48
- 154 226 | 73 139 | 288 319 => -3.8 deg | 1.44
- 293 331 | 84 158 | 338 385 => -4.4 deg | 1.11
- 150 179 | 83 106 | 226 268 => -3.1 deg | 1.43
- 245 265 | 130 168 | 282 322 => 1.4 deg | 1.36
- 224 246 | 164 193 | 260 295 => 1.7 deg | 1.41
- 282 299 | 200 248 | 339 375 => -1.5 deg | 1.14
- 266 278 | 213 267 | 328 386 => -0.4 deg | 1.22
